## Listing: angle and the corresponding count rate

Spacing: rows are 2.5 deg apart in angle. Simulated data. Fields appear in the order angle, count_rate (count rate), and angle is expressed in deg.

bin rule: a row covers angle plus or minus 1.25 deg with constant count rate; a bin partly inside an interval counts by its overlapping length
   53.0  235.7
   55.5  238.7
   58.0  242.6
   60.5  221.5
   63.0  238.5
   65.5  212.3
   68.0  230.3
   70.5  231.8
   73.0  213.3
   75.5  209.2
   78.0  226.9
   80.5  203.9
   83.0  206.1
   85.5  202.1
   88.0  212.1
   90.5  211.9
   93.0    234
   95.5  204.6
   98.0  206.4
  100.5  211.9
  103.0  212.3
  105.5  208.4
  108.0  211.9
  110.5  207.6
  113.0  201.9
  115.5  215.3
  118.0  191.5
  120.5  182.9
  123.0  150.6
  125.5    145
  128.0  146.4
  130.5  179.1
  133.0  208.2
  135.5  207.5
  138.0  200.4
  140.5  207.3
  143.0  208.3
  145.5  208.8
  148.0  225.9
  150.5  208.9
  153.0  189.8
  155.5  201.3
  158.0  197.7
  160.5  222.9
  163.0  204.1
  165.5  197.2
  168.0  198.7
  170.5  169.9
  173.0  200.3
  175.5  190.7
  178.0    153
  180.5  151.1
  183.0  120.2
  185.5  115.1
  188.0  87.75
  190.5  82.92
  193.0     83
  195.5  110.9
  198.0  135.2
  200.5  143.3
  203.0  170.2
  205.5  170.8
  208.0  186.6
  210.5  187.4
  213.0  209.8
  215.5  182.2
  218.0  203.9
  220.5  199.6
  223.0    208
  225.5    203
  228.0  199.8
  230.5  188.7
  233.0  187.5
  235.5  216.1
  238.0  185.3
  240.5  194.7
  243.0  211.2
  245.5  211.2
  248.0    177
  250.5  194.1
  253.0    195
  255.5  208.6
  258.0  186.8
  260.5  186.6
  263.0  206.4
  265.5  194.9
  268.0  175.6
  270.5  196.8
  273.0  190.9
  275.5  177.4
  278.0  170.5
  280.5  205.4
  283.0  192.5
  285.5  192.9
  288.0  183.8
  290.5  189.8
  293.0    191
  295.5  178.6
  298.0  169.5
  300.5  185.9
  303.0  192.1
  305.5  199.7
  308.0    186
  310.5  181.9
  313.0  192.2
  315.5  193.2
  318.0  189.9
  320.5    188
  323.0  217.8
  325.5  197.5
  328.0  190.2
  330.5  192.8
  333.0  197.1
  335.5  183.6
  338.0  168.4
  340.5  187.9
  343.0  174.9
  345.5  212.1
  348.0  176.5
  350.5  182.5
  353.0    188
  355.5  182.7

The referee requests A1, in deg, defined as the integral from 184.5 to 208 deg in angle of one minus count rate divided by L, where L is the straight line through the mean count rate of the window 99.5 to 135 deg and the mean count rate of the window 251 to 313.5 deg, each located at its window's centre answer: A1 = 7.98 deg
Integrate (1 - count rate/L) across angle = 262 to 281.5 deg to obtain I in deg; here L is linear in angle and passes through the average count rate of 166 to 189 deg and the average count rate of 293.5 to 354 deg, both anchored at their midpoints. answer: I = -1.3 deg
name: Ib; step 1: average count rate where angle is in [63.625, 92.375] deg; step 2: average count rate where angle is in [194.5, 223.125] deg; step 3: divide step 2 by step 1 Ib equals 0.81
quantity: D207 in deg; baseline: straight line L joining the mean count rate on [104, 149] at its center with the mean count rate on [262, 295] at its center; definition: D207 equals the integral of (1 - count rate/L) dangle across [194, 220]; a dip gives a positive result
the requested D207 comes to 3.0 deg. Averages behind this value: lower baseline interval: 195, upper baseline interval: 189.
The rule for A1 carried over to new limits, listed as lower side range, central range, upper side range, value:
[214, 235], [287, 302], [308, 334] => 0.88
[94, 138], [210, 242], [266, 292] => -1.33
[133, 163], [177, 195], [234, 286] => 8.00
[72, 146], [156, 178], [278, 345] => 0.27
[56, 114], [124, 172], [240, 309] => 2.69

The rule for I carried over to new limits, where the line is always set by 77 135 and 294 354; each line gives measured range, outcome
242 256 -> -0.5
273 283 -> 0.2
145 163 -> -1.0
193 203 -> 3.4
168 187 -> 3.6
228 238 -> -0.2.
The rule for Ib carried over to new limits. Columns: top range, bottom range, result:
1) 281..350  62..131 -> 0.93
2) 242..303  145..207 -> 1.15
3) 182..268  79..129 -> 0.88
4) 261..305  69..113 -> 0.89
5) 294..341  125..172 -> 0.96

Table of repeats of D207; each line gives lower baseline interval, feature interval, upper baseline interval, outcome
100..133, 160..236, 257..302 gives 7.78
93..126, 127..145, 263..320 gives 0.19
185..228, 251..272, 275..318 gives -2.05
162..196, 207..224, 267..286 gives -3.54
